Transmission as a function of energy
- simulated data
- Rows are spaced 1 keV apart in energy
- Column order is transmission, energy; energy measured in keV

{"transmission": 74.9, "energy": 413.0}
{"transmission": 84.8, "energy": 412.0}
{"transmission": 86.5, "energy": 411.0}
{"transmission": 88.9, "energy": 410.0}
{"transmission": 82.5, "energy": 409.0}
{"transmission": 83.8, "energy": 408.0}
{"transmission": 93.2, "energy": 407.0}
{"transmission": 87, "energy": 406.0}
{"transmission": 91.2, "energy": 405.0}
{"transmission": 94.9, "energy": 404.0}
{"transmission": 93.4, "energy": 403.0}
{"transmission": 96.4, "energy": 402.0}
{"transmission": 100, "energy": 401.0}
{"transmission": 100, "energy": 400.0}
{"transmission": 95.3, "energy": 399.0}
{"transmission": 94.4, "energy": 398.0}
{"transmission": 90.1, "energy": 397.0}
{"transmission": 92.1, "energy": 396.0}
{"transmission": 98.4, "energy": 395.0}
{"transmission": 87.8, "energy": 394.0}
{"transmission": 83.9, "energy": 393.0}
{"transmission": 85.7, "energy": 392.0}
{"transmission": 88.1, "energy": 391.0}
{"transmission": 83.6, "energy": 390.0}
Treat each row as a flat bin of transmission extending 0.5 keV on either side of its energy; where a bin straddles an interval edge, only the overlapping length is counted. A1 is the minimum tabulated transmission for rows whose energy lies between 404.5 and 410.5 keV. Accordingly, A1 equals 82.5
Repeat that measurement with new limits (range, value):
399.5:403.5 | 93.4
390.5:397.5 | 83.9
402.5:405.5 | 91.2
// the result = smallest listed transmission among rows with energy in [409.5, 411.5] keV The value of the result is 86.5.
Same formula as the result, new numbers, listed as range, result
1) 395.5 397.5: 90.1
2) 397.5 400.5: 94.4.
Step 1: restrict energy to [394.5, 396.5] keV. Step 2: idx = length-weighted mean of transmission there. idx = 95.2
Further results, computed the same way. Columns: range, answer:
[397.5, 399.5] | 94.8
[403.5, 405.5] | 93.1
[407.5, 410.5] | 85.1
